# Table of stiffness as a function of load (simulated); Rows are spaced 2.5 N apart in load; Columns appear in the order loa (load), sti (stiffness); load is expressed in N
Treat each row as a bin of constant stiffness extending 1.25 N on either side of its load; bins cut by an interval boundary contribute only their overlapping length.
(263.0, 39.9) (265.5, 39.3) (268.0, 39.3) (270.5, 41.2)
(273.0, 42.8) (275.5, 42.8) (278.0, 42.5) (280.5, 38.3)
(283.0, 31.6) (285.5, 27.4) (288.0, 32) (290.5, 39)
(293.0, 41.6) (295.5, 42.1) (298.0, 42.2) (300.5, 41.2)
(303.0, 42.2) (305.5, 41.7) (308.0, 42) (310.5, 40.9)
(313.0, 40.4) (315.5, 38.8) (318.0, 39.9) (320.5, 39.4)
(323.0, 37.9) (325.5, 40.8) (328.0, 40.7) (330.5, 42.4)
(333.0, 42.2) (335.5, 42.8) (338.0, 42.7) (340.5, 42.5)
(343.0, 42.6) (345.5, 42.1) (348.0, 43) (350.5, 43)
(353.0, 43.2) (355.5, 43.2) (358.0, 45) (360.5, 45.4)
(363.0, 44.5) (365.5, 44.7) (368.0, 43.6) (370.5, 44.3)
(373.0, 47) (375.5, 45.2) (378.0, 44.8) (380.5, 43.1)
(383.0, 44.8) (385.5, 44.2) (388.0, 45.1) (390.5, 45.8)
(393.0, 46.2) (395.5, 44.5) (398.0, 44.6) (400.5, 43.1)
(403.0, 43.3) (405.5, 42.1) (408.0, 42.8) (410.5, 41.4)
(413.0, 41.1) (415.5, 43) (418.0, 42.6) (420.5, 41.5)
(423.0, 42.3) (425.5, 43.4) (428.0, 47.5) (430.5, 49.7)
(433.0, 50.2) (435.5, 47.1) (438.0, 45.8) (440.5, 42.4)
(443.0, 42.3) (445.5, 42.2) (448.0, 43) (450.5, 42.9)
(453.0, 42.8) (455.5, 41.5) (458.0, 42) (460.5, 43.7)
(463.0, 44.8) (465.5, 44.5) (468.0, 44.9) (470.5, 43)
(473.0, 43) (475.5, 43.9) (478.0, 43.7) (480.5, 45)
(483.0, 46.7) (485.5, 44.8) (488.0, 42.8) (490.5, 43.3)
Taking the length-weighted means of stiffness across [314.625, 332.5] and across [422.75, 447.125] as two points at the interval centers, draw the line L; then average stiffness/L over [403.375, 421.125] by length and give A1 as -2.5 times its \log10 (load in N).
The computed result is 0.05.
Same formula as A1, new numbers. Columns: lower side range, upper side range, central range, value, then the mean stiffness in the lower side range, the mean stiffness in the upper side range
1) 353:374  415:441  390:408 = 0.02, 44.6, 45.2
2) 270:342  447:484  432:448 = -0.04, 40.1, 43.7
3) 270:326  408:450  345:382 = -0.06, 39.5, 44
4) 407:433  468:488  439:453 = 0.03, 43.9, 44.2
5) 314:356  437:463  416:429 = -0.02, 41.6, 42.9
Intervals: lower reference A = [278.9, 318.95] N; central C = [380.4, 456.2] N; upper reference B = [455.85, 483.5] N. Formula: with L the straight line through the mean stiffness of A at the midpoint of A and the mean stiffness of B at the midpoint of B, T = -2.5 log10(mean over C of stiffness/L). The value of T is -0.04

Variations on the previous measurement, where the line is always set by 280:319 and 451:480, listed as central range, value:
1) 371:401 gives -0.09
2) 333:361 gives -0.08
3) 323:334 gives -0.04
